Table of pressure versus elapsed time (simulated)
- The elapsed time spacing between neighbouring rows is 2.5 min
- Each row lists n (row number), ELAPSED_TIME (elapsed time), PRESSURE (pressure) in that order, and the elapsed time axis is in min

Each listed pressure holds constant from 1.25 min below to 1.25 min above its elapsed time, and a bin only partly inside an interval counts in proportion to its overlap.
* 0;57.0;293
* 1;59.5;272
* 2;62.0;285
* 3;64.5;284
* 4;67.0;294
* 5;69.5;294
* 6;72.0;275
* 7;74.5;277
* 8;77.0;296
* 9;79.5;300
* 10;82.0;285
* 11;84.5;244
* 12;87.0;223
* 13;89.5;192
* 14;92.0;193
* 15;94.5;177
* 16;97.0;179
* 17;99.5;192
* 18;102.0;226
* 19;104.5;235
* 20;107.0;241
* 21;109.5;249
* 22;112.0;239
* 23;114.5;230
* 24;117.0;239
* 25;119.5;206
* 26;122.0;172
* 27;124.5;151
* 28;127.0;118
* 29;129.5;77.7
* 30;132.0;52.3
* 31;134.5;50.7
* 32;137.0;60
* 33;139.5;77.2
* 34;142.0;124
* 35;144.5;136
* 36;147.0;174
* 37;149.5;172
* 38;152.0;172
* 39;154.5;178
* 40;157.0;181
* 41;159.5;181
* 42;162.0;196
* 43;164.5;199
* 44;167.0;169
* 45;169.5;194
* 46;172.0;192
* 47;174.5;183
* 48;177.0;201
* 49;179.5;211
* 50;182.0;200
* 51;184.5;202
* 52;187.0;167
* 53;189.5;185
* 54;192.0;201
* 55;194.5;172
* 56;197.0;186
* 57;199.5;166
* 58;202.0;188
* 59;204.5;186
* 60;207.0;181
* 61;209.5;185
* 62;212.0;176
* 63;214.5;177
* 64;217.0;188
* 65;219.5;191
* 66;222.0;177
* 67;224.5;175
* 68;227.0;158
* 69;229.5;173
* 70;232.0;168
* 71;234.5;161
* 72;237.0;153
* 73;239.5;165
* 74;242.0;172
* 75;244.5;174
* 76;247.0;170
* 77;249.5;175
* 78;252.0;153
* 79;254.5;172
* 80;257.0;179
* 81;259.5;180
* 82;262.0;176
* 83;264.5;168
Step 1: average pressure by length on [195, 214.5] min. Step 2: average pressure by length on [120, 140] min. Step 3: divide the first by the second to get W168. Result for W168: 1.81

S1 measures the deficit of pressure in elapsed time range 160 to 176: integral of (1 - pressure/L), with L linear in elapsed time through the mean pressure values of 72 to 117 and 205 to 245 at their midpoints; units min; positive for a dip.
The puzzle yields 0.9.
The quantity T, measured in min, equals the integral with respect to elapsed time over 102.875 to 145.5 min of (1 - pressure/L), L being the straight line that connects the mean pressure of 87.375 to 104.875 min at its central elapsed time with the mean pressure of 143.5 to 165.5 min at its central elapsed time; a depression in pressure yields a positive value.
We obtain 7.3 min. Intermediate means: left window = 199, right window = 177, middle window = 157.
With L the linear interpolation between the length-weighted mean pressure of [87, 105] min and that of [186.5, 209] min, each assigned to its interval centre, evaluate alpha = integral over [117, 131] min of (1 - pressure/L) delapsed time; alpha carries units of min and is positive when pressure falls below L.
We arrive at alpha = 3.1 min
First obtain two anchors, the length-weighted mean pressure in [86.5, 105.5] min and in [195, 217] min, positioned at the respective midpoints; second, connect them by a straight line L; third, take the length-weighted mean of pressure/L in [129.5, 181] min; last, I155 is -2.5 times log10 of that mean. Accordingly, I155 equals 0.23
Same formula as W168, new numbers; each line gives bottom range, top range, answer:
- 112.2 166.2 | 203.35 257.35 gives 1.14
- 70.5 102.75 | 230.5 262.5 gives 0.72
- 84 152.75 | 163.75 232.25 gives 1.08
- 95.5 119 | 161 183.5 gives 0.86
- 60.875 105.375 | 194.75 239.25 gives 0.71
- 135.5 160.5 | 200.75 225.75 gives 1.26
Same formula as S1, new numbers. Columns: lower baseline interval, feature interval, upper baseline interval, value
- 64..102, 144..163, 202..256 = 3.20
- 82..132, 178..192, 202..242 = -0.91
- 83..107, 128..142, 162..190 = 9.12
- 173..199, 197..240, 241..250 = 1.31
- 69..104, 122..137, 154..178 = 8.33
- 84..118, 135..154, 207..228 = 6.86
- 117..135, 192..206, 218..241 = -2.14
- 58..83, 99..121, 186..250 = 2.35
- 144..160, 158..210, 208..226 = -3.44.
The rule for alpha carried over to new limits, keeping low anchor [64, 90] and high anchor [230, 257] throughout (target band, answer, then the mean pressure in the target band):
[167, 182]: 1.13 min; 194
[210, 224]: 0.15 min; 182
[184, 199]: 1.20 min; 184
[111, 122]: 1.11 min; 222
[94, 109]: 2.56 min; 212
